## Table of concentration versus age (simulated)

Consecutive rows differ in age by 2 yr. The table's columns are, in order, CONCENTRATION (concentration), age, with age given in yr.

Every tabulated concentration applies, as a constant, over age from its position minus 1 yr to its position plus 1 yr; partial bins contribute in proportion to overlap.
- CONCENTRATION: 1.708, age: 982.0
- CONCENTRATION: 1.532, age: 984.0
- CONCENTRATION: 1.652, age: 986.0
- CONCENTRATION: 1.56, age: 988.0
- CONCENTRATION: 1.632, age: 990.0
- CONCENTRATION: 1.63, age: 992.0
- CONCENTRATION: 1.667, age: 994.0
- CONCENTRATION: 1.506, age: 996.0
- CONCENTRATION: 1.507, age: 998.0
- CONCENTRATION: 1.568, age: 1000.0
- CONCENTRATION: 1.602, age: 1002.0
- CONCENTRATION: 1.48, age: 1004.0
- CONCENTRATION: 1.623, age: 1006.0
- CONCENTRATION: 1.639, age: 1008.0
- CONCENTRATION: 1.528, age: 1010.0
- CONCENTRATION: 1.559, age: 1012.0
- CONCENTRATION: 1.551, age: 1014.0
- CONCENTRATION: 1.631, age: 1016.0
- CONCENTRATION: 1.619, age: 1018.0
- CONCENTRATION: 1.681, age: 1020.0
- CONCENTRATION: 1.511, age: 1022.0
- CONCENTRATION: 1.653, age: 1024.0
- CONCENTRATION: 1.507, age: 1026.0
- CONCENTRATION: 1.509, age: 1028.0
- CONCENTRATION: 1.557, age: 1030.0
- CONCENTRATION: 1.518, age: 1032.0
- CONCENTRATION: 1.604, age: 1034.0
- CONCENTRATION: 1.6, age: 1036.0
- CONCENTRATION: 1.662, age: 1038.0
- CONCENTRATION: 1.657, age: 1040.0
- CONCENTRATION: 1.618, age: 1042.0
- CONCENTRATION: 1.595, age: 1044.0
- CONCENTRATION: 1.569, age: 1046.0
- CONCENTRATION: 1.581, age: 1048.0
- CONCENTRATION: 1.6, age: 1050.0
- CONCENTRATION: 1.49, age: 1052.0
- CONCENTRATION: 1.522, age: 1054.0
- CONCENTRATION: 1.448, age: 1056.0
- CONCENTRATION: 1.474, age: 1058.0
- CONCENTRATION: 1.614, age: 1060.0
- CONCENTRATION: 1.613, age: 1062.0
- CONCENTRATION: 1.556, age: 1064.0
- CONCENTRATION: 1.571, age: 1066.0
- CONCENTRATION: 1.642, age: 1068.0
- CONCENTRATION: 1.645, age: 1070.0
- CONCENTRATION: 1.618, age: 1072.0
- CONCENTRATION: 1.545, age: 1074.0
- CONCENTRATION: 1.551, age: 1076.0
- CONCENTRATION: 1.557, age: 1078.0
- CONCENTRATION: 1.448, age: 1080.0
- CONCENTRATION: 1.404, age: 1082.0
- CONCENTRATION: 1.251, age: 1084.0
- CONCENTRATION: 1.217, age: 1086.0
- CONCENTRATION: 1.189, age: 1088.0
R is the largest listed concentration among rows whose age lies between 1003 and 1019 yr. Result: 1.639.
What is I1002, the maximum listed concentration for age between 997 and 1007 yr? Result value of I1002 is 1.623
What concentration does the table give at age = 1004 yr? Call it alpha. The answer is 1.48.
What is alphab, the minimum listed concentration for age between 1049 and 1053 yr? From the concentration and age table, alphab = 1.49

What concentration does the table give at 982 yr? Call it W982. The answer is 1.708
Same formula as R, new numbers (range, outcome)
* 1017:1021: 1.681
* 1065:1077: 1.645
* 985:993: 1.652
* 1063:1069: 1.642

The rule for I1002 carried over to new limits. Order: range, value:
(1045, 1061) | 1.614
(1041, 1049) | 1.618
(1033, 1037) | 1.604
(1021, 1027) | 1.653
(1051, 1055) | 1.522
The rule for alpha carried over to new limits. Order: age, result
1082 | 1.404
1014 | 1.551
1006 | 1.623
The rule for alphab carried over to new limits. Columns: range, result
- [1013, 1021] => 1.551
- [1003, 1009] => 1.48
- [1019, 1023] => 1.511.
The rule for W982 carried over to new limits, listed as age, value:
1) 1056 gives 1.448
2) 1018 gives 1.619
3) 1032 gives 1.518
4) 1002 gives 1.602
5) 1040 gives 1.657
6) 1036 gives 1.6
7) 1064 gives 1.556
